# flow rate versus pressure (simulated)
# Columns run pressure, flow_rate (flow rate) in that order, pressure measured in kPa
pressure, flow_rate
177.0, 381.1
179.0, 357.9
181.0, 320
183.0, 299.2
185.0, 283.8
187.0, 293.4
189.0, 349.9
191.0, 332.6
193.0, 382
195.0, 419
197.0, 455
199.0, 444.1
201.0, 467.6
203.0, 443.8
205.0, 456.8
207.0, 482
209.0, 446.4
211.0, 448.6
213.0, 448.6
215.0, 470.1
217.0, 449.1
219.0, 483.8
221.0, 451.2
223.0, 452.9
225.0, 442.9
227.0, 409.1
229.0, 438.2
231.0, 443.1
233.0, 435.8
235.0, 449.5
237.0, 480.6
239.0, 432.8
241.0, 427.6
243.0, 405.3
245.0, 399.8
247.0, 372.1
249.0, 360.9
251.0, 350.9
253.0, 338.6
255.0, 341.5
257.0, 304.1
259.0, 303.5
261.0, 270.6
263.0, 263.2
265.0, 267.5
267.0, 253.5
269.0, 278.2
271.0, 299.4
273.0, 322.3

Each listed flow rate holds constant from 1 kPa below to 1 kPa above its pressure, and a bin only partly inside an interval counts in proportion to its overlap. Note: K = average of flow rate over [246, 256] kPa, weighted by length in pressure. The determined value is 353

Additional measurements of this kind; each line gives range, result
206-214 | 456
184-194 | 328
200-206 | 456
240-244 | 416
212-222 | 461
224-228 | 426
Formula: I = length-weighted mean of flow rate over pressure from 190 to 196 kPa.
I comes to 378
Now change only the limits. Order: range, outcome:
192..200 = 425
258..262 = 287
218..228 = 448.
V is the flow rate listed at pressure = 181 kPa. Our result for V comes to 320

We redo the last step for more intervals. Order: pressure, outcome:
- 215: 470.1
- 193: 382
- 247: 372.1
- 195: 419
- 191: 332.6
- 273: 322.3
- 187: 293.4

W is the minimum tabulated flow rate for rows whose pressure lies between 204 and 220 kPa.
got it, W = 446.4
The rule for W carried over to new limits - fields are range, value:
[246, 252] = 350.9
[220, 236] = 409.1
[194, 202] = 419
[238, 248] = 372.1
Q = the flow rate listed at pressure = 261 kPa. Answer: 270.6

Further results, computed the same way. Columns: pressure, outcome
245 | 399.8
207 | 482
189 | 349.9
